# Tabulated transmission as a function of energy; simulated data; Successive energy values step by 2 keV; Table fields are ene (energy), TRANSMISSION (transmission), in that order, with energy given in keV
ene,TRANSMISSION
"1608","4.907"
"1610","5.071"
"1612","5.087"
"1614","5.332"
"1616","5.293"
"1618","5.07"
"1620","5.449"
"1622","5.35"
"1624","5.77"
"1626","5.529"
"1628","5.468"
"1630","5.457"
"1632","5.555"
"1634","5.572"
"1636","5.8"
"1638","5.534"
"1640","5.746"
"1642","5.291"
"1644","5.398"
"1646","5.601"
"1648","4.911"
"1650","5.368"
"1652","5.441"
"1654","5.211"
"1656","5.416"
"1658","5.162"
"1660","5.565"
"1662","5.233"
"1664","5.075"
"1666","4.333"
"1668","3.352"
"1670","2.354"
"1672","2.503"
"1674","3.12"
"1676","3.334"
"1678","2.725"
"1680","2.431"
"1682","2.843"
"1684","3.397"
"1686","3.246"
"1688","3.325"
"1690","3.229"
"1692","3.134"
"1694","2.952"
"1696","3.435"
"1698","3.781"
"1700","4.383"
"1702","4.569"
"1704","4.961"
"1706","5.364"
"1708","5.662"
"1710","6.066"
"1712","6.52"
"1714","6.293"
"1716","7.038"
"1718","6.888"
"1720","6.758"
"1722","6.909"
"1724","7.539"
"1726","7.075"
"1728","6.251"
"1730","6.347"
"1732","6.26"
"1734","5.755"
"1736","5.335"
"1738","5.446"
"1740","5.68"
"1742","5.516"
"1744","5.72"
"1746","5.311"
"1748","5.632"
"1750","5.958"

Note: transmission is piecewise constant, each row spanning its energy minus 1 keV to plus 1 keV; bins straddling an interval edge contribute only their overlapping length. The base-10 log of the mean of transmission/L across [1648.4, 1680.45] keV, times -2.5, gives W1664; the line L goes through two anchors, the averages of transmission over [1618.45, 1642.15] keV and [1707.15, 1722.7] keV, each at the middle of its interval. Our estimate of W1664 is 0.37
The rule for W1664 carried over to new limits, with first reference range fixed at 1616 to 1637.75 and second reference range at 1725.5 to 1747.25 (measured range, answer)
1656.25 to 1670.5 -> 0.224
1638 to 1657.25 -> 0.036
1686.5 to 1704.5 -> 0.472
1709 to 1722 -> -0.146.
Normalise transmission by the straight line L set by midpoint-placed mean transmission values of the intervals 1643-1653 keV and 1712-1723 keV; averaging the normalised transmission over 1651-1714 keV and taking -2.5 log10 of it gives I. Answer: 0.40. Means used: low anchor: 5.34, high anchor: 6.75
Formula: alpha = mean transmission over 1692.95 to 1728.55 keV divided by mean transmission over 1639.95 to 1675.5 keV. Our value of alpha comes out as 1.21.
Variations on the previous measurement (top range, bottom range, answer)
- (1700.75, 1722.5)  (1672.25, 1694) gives 1.98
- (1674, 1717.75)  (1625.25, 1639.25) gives 0.76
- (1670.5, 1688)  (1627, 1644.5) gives 0.53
